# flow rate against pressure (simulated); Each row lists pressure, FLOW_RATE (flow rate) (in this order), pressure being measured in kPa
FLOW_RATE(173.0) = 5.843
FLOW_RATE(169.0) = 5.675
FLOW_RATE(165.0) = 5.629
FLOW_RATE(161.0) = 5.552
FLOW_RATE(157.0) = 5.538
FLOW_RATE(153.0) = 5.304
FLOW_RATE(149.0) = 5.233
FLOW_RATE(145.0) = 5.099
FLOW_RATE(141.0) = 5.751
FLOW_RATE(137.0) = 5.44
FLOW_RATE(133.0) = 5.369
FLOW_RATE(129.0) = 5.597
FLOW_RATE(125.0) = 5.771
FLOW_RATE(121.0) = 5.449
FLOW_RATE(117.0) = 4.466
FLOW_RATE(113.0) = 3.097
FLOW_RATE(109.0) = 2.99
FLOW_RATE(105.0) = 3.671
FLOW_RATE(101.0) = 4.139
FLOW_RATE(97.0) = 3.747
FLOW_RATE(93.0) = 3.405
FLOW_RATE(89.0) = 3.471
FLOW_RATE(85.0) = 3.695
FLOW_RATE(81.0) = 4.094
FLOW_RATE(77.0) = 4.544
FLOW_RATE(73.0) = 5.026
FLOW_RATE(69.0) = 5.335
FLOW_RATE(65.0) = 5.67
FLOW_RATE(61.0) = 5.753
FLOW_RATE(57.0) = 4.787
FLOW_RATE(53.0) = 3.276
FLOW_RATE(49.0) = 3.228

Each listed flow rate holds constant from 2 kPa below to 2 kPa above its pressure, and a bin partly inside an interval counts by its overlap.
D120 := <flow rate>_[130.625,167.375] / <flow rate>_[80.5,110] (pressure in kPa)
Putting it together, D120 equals 1.49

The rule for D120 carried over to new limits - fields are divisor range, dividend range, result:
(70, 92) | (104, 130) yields 1.06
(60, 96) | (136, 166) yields 1.21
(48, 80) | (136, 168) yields 1.15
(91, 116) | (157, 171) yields 1.58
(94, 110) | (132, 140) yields 1.49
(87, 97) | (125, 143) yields 1.59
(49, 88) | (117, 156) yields 1.18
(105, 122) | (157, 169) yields 1.44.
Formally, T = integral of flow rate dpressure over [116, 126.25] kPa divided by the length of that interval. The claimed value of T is 5.26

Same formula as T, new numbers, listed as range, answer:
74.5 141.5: 4.37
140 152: 5.32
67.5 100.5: 4.15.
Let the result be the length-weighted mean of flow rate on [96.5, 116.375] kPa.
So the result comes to 3.58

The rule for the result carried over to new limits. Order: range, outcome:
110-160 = 5.14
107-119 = 3.52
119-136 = 5.54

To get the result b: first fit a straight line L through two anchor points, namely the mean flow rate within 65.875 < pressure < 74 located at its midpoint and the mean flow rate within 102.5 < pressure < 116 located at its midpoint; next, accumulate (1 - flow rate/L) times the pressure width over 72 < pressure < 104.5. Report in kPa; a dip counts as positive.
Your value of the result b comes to 3.0 kPa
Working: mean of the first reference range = 5.27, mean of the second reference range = 3.38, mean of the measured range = 3.97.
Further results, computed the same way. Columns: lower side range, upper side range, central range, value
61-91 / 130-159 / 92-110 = 4.7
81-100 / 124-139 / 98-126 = 3.1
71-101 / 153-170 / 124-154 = -2.1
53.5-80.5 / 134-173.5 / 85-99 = 4.3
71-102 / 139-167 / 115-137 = -2.1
